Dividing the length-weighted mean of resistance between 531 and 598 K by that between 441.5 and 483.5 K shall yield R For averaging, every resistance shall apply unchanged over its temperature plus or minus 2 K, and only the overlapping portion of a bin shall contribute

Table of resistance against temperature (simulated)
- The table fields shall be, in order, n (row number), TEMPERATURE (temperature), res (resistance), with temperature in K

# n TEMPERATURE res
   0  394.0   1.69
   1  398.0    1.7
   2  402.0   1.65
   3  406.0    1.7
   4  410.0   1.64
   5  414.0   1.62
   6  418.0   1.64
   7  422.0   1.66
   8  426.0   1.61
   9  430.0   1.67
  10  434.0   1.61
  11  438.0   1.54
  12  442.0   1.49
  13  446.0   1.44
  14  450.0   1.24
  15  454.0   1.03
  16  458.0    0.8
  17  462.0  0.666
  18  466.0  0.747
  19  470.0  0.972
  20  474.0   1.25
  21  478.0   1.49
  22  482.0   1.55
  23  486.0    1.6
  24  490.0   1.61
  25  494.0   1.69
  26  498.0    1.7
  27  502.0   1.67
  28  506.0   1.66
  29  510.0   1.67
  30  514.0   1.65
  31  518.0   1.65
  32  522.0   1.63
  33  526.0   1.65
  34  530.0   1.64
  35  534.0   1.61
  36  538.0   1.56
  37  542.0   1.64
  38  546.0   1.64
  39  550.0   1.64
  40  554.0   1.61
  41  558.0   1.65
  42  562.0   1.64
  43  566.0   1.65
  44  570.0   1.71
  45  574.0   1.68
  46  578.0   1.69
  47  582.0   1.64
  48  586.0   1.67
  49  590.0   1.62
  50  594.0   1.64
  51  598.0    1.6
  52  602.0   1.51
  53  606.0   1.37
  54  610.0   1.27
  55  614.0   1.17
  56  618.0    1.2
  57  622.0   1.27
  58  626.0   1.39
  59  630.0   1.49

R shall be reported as 1.45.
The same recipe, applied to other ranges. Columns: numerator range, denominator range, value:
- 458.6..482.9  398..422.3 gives 0.65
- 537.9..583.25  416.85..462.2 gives 1.19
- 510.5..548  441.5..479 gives 1.50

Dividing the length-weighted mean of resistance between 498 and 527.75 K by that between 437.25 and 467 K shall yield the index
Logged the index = 1.49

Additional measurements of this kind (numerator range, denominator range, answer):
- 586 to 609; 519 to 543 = 0.95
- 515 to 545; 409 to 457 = 1.09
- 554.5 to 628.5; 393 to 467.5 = 1.06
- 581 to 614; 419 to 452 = 0.99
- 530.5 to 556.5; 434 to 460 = 1.26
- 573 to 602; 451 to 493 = 1.38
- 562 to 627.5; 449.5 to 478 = 1.54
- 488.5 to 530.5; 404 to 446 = 1.03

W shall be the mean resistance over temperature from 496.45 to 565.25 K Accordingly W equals 1.64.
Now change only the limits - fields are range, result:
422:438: 1.62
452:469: 0.82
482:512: 1.65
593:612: 1.47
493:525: 1.66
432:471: 1.16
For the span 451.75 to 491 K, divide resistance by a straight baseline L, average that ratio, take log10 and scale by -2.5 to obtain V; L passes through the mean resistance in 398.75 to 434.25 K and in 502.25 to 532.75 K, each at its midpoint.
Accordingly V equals 0.38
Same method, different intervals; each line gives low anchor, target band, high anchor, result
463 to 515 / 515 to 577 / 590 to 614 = -0.12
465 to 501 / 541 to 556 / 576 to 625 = -0.13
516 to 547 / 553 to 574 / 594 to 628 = -0.09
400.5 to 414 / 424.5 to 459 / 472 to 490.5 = 0.14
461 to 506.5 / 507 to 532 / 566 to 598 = -0.11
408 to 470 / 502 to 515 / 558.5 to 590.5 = -0.10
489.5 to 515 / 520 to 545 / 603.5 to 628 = -0.04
